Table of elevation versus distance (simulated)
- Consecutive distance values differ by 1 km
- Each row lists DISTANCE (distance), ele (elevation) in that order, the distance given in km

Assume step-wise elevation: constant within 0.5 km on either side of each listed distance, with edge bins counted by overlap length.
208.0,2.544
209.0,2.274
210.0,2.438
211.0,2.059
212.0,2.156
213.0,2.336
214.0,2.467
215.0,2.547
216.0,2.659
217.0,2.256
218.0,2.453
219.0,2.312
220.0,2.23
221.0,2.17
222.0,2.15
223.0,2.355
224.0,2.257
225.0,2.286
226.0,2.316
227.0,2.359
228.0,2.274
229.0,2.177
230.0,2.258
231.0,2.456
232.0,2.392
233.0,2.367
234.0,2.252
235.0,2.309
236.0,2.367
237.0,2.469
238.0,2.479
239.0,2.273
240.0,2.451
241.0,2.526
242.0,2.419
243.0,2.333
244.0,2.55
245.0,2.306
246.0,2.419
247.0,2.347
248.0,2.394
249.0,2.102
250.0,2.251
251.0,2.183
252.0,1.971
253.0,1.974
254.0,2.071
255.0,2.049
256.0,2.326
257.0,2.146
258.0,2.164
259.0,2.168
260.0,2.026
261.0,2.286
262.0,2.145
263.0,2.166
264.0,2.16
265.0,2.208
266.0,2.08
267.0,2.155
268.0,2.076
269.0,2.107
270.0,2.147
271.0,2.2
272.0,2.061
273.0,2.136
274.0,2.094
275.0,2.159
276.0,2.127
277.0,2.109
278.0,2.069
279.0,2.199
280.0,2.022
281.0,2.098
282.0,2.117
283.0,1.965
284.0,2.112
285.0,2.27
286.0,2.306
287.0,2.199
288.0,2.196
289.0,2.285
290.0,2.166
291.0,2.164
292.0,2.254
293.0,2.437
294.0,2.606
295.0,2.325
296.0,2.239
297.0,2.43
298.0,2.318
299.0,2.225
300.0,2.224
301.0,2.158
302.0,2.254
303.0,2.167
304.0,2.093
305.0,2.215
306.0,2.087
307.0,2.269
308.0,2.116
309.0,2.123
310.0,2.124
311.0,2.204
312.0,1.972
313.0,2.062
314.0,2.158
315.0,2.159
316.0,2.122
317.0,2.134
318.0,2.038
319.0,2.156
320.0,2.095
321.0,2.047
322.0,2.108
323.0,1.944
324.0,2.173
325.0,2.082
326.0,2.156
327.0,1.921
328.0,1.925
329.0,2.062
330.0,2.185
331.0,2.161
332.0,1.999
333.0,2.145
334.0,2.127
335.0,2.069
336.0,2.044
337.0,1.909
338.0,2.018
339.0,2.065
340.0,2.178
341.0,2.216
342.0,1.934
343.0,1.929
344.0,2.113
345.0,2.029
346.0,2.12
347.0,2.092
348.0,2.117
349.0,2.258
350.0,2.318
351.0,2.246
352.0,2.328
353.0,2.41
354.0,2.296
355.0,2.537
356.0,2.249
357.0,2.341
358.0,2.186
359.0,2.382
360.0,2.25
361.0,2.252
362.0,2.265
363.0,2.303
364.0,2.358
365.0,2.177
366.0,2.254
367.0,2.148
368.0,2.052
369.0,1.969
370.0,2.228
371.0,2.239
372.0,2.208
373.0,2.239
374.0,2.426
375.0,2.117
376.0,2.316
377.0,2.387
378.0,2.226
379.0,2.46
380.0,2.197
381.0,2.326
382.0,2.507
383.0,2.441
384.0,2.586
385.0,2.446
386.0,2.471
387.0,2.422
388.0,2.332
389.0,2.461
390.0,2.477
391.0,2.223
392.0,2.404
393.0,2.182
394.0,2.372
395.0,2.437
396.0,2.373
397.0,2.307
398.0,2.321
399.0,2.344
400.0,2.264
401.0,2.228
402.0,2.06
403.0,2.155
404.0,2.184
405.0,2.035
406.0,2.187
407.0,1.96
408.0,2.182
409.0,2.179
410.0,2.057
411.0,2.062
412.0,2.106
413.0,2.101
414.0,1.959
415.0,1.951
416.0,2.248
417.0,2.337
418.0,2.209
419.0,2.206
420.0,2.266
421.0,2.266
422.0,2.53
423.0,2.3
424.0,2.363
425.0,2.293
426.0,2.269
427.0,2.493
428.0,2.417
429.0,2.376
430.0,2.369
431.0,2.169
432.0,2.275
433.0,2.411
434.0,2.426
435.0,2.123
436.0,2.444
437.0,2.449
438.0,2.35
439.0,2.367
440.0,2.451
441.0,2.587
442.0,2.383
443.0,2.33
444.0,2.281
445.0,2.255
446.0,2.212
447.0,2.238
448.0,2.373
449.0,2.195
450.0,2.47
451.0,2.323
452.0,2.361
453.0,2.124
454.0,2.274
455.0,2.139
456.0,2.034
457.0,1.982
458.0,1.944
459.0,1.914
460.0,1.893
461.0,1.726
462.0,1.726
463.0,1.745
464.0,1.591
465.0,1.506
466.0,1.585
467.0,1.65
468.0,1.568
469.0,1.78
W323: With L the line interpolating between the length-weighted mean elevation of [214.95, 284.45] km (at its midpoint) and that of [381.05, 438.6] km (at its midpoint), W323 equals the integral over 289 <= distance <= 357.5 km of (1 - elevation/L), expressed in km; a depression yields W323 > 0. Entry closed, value 3.0 km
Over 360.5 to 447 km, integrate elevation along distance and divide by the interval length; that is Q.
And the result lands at 2.28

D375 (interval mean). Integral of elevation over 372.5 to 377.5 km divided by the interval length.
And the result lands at 2.3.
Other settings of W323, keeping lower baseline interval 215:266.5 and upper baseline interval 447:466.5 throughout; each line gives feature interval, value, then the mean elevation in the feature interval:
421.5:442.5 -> -3.5 km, 2.37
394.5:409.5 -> -1.0 km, 2.21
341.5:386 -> -2.9 km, 2.26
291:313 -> -0.2 km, 2.23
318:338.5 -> 1.0 km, 2.07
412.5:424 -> -1.0 km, 2.22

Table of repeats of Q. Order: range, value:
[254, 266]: 2.16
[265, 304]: 2.19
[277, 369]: 2.17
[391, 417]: 2.19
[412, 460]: 2.27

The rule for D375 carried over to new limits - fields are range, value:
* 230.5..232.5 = 2.42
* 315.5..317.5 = 2.13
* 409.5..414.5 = 2.06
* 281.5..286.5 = 2.15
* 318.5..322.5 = 2.1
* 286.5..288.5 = 2.2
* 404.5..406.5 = 2.11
